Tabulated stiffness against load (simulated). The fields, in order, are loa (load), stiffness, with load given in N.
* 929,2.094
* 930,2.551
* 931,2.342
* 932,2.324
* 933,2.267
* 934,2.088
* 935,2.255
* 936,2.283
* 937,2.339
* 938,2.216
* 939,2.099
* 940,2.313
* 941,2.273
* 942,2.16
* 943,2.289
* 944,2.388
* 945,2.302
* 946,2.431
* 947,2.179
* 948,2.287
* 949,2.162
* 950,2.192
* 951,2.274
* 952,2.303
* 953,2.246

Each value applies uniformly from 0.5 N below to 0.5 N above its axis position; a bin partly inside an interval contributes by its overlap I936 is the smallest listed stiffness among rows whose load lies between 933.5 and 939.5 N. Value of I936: 2.088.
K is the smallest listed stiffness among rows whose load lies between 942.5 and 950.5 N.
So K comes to 2.162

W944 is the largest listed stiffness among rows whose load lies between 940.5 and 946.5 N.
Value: 2.431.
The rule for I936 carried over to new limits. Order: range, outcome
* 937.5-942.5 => 2.099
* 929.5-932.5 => 2.324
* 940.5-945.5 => 2.16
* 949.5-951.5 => 2.192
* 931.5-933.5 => 2.267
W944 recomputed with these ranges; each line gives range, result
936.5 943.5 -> 2.339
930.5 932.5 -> 2.342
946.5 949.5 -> 2.287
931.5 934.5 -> 2.324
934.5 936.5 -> 2.283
